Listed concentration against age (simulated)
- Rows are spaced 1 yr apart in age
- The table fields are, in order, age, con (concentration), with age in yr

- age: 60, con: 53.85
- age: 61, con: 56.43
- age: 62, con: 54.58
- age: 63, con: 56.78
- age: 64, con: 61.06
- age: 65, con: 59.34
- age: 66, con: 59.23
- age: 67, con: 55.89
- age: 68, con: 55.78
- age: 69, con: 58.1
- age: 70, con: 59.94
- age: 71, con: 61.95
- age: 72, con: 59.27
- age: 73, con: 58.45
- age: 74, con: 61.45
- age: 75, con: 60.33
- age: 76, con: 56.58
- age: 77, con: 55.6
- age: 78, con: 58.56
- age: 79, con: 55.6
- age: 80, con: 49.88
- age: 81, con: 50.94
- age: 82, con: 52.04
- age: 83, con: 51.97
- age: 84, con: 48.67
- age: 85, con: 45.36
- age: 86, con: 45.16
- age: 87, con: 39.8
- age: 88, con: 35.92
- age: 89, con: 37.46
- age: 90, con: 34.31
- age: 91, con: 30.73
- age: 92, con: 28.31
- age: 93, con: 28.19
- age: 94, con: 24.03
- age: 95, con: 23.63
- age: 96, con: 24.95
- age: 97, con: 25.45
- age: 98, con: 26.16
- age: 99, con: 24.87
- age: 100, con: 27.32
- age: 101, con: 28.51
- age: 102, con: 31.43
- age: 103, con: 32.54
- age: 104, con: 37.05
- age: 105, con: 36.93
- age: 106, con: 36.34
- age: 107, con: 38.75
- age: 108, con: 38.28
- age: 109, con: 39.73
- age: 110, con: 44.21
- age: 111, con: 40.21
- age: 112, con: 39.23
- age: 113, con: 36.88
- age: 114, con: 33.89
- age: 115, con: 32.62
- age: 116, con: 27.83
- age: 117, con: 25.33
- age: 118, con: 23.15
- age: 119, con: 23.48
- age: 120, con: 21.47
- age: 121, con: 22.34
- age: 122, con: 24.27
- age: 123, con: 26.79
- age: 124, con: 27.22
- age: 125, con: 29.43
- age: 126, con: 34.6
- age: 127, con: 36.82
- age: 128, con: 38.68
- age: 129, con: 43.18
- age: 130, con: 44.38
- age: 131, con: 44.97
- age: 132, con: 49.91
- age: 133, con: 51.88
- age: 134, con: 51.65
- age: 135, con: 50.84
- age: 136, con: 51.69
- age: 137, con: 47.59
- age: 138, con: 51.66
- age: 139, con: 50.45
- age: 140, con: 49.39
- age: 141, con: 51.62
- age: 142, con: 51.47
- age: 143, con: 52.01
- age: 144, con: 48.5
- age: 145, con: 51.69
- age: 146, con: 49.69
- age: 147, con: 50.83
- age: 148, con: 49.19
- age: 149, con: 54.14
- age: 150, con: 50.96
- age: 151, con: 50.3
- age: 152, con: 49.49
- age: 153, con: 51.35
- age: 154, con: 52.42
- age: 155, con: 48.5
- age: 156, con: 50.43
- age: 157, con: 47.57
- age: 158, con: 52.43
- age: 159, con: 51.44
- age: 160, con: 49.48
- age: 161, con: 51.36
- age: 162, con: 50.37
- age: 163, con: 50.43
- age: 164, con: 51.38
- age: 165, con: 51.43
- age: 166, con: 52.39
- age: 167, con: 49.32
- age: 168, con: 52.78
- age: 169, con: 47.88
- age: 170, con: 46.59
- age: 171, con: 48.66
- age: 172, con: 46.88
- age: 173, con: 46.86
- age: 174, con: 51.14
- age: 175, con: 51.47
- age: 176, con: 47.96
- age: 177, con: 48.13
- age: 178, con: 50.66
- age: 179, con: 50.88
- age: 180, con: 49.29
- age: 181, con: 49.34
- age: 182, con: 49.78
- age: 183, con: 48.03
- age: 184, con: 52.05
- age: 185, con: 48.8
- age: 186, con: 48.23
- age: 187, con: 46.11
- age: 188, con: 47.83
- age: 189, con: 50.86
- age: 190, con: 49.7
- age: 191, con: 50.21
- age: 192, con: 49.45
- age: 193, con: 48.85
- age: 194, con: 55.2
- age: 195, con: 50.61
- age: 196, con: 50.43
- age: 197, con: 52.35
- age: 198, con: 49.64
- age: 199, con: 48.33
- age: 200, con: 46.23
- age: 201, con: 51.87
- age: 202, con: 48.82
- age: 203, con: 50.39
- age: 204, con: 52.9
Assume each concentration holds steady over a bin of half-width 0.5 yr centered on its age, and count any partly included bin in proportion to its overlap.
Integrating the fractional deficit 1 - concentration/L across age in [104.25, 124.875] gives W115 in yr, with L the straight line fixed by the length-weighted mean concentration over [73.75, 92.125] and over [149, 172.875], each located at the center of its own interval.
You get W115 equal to 7.0 yr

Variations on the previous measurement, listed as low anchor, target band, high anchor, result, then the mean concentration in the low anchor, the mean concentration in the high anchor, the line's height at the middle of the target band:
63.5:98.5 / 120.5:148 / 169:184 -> 2.39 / 46.9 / 49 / 48.1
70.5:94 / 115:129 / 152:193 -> 5.78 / 47.6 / 49.7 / 48.5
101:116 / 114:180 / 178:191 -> -3.02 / 36.4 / 49.3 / 43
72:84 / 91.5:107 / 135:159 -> 7.06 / 55.4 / 50.6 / 54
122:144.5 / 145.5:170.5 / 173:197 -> -1.91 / 44.3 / 49.8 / 46.9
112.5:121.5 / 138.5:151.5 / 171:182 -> -4.53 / 27.4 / 49.3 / 37.7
